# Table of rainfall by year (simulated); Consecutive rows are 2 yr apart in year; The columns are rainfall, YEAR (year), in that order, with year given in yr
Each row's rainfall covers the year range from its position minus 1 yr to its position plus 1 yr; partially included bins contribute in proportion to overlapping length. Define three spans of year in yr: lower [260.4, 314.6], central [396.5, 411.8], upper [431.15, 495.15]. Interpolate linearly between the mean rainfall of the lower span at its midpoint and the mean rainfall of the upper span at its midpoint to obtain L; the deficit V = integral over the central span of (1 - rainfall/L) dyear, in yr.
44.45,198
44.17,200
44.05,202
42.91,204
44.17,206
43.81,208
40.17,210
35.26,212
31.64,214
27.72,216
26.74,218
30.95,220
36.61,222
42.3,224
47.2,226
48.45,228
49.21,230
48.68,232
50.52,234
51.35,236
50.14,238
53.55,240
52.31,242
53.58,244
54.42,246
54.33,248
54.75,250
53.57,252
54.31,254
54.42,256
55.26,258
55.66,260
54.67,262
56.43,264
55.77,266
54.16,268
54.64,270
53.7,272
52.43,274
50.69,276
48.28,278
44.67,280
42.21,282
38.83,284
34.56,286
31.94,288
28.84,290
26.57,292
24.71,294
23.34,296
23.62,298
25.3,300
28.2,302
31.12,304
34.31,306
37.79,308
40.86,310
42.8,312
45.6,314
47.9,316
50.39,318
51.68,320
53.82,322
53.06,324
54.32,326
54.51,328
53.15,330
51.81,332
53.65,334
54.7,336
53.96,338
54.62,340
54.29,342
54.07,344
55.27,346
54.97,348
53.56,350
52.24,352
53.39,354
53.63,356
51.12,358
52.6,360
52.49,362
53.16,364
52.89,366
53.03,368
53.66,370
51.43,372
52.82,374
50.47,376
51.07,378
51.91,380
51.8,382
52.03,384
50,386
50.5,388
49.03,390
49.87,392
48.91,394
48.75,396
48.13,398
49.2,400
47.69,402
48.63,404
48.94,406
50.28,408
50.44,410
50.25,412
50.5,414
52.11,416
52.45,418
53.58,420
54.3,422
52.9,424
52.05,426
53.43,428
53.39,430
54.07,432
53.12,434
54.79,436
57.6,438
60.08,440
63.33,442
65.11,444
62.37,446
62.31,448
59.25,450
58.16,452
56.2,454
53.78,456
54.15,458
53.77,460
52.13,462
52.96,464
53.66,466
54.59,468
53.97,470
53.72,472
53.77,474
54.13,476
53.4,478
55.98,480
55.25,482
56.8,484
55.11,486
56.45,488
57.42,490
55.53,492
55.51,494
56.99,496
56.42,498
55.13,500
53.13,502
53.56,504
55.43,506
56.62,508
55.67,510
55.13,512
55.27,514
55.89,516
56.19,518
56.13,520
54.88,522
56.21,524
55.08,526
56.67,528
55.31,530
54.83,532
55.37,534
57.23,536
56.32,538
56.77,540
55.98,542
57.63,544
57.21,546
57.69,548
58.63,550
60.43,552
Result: 0.5 yr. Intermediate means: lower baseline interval 40.4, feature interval 49.1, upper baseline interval 56.2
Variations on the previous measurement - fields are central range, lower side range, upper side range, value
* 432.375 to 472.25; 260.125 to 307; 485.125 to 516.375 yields -3.6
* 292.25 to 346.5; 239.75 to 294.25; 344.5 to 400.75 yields 6.2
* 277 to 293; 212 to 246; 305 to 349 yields 3.5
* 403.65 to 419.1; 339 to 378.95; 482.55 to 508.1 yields 1.0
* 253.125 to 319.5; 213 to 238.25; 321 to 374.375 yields 6.2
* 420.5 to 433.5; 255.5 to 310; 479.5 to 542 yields -0.7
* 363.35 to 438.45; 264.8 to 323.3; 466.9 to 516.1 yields -4.6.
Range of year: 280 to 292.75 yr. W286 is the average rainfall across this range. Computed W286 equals 34.8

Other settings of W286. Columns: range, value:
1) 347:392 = 52.1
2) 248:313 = 42.9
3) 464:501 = 55.2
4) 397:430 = 51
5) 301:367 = 49.8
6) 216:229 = 37.9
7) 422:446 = 56.5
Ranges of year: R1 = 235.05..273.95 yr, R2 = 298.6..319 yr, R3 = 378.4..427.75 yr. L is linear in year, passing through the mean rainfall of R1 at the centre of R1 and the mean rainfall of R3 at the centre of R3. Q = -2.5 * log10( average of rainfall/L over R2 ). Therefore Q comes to 0.352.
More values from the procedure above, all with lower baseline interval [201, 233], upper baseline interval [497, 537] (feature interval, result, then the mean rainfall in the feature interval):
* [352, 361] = -0.118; 52.6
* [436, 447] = -0.183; 61.1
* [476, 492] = -0.037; 55.7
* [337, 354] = -0.161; 54.1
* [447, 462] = -0.084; 56.5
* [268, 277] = -0.231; 53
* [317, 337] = -0.164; 53.1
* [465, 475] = -0.018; 53.9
